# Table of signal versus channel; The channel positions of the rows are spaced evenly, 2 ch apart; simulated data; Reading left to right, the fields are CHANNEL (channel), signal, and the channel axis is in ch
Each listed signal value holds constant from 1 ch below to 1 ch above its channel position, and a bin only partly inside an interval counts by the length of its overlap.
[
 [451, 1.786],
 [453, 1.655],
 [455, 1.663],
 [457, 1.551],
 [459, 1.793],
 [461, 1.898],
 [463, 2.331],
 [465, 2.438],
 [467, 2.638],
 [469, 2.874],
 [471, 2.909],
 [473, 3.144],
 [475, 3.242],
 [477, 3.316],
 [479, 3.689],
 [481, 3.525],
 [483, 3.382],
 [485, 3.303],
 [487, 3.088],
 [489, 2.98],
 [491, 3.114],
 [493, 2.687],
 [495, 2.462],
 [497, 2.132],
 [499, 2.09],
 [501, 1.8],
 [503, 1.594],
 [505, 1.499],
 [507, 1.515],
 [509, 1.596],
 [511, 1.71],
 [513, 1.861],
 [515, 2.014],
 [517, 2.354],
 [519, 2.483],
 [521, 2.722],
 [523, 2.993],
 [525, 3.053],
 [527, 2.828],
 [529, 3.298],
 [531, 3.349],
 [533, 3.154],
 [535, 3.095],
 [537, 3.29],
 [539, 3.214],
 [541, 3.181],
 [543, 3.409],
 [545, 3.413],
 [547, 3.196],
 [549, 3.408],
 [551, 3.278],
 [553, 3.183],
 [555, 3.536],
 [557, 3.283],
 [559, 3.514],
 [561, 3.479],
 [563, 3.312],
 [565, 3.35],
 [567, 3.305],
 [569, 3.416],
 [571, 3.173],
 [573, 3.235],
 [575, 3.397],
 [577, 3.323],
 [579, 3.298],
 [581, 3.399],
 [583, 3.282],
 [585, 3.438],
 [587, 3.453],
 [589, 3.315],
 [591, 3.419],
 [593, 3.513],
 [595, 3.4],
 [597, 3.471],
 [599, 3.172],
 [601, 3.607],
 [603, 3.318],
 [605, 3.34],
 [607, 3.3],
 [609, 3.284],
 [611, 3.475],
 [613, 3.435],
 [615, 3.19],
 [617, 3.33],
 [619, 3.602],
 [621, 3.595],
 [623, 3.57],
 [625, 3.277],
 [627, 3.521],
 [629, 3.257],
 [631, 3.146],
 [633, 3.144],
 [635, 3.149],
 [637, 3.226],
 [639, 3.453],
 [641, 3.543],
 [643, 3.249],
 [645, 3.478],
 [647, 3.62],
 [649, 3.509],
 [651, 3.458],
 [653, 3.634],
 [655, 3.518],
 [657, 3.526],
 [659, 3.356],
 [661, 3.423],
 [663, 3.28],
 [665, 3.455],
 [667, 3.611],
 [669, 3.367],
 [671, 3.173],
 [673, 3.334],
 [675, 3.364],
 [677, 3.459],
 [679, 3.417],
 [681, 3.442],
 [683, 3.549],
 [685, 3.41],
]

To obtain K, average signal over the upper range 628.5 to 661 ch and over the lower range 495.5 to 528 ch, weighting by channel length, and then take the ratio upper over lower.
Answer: 1.58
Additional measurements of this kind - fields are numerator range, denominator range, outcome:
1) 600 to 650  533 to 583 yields 1.02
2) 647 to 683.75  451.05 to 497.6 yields 1.29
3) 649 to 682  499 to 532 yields 1.50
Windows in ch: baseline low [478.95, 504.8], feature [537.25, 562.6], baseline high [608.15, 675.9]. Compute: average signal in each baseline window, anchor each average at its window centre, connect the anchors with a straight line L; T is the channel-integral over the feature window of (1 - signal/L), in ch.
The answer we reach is -3.2 ch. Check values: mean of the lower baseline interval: 2.68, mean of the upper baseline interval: 3.4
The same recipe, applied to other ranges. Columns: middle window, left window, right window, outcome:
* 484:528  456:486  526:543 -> 9.54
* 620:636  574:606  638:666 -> 0.47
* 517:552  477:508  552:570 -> -0.36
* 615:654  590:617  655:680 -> -0.16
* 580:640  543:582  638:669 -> 0.71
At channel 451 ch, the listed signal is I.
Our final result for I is 1.786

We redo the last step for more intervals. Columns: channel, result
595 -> 3.4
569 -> 3.416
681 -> 3.442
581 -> 3.399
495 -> 2.462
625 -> 3.277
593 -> 3.513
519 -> 2.483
